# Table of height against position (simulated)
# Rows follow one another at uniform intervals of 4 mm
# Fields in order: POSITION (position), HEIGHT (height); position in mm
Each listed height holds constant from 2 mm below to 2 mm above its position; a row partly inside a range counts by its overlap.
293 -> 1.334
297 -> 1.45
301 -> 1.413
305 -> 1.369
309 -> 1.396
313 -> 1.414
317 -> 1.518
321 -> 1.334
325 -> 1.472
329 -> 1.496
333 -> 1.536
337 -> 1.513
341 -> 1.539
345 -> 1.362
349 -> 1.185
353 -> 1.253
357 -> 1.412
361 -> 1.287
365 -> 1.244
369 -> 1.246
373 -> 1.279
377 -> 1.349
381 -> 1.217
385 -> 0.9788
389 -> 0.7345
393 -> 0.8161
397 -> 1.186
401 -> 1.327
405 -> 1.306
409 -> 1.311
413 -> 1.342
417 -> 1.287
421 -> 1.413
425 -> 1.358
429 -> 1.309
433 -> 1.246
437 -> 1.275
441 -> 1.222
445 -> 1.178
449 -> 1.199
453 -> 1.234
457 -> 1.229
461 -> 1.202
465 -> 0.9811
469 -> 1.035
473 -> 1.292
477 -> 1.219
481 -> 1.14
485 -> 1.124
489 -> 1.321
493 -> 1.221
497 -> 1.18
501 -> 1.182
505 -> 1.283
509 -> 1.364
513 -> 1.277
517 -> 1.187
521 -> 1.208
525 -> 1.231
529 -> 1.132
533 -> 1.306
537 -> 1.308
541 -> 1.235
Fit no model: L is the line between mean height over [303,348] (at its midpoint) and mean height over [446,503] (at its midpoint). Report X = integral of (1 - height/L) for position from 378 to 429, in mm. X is 4.2 mm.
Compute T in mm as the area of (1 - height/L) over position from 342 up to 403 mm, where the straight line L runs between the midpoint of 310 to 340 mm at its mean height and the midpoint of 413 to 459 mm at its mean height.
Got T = 8.31 mm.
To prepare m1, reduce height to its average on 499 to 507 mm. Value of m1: 1.23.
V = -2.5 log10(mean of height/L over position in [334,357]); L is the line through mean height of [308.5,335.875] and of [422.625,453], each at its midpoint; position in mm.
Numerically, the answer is 0.03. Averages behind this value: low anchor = 1.46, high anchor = 1.26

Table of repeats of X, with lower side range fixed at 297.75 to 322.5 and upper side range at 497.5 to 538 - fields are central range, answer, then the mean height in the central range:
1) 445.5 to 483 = 3.4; 1.17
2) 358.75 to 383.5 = 1.7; 1.27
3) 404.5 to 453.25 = 1.2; 1.28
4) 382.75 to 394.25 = 4.2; 0.853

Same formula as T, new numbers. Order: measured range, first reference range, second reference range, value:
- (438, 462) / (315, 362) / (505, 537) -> 1.8 mm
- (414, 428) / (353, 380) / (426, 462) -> -1.1 mm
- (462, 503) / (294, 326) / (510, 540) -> 3.3 mm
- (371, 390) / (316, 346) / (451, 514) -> 3.5 mm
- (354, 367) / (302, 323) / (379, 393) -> -2.3 mm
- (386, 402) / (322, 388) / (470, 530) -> 3.7 mm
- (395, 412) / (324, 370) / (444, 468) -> -0.2 mm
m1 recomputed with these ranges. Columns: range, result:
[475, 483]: 1.18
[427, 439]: 1.28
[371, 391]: 1.11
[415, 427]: 1.35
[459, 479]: 1.15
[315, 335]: 1.47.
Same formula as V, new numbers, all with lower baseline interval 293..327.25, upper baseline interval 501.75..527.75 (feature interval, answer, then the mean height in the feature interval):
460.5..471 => 0.22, 1.05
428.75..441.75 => 0.05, 1.26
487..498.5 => 0.02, 1.24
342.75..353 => 0.09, 1.28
